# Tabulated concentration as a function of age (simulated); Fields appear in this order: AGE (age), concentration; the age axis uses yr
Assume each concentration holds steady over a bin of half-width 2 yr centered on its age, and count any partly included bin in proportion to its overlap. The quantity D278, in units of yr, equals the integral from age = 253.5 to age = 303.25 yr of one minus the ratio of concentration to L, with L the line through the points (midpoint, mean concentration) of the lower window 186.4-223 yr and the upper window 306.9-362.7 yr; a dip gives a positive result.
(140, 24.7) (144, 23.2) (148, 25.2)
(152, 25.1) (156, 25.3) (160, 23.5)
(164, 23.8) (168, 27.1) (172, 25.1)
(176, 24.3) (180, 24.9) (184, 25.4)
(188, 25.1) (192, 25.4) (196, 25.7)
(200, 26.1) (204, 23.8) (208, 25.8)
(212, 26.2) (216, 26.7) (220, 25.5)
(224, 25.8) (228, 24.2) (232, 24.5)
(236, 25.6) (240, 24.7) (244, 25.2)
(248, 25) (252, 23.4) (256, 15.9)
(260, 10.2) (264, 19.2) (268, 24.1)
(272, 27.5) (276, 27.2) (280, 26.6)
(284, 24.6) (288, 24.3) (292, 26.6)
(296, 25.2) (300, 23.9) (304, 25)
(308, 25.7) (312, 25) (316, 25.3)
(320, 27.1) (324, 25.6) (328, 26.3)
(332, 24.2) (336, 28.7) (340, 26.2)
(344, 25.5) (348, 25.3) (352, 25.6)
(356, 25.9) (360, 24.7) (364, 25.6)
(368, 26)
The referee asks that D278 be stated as 5.3 yr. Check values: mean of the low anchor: 25.6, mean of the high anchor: 25.8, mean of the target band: 23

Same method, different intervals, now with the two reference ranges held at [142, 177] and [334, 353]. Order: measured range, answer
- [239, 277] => 5.2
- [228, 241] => 0.3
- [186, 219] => -0.6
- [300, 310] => 0.4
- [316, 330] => 0.0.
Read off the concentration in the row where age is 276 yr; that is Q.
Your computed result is 27.2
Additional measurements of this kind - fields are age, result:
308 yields 25.7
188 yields 25.1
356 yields 25.9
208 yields 25.8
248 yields 25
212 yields 26.2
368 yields 26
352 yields 25.6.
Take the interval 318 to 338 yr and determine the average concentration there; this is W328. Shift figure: 26.4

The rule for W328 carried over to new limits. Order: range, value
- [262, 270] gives 21.6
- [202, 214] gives 25.3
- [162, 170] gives 25.5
